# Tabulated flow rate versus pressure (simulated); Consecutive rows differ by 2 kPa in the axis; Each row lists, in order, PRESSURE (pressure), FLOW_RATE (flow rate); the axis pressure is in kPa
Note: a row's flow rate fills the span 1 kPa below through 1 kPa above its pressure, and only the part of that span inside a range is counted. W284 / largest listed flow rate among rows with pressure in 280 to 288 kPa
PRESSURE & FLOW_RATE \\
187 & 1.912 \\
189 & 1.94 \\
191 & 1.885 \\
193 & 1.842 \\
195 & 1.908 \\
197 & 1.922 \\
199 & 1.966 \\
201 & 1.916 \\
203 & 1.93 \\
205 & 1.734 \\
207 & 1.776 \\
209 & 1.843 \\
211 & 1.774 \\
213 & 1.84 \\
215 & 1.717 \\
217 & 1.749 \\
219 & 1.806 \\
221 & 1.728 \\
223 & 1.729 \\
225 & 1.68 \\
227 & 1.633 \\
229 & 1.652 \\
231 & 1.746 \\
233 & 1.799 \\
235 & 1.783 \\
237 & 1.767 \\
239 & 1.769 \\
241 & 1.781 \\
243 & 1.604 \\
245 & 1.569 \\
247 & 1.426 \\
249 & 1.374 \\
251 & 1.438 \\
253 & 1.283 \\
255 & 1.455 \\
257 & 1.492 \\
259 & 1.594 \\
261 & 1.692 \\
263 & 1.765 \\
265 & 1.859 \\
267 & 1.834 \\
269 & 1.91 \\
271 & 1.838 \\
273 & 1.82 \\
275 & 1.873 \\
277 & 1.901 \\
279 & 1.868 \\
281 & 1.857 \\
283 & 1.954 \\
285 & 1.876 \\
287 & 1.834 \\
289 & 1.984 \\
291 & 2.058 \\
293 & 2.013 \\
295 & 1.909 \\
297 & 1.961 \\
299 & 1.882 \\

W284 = 1.954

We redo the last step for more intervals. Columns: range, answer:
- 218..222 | 1.806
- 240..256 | 1.781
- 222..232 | 1.746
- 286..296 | 2.058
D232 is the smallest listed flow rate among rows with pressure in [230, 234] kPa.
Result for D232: 1.746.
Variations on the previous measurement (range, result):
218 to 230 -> 1.633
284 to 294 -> 1.834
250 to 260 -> 1.283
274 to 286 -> 1.857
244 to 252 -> 1.374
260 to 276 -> 1.692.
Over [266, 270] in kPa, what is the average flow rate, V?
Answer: 1.87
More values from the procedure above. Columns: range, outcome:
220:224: 1.73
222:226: 1.7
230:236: 1.78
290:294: 2.04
